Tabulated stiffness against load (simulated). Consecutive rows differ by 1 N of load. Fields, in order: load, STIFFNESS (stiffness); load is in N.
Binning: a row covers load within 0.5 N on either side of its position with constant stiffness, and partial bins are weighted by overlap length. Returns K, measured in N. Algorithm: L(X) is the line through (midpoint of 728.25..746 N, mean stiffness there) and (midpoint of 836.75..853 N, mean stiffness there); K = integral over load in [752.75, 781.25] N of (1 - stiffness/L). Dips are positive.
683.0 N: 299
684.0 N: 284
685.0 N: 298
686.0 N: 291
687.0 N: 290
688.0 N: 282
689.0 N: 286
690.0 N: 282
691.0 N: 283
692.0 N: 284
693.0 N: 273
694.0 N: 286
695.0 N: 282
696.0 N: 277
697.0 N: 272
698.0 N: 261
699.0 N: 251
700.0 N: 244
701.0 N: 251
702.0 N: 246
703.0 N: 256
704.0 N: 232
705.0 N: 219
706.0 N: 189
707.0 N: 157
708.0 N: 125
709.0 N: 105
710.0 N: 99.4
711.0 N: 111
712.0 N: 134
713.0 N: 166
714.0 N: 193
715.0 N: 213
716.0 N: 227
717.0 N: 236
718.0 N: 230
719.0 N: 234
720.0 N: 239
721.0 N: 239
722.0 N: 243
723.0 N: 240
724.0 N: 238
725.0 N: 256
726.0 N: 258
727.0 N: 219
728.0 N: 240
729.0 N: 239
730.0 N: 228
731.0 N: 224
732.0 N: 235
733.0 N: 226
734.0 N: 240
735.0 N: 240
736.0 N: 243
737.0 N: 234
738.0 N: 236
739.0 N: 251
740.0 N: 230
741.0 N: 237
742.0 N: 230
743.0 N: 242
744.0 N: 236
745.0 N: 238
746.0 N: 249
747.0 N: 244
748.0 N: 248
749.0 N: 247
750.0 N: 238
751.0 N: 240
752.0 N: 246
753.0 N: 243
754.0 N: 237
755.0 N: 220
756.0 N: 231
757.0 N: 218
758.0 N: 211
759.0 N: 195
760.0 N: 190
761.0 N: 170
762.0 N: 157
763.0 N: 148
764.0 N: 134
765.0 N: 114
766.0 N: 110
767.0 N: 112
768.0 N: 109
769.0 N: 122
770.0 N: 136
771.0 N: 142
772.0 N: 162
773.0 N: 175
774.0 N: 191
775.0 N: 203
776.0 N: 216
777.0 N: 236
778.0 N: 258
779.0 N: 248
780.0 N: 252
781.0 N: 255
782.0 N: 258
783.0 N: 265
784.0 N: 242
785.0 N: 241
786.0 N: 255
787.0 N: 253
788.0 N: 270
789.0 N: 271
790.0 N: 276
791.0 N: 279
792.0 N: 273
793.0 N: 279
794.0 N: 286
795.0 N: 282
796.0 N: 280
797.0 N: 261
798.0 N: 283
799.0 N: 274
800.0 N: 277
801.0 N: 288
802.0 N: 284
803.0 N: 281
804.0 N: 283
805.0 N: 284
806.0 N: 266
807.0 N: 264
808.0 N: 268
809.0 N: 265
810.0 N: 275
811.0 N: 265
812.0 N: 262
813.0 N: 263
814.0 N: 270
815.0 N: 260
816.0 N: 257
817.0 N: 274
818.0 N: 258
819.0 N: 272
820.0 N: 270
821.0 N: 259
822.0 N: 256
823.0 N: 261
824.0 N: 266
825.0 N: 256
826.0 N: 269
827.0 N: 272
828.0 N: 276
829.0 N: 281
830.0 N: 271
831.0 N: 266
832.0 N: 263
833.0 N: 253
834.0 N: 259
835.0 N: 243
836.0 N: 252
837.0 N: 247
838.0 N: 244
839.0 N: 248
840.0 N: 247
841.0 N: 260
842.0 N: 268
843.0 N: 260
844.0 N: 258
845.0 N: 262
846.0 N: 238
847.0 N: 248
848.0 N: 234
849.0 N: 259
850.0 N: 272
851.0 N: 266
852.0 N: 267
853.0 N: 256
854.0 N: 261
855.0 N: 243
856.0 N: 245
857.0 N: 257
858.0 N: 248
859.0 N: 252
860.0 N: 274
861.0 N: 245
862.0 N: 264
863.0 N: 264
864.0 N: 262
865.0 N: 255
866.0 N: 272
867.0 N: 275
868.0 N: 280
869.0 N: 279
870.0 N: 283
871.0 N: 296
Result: 6.7 N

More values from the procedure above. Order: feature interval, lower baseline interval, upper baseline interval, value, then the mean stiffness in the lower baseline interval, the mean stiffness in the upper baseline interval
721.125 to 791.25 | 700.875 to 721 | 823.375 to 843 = -1.0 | 193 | 260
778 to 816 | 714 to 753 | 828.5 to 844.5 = -2.8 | 237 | 258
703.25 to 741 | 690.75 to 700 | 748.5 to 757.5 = 6.1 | 272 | 236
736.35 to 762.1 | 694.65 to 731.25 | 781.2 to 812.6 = 1.2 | 218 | 270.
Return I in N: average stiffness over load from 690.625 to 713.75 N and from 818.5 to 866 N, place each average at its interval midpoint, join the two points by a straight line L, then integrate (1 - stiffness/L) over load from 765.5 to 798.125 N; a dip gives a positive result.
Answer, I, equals 2.1 N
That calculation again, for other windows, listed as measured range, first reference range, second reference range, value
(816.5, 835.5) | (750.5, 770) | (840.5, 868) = -2.5 N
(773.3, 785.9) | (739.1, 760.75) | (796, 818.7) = 0.7 N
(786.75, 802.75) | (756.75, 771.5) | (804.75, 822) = -3.9 N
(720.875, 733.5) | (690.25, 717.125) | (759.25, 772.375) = -3.3 N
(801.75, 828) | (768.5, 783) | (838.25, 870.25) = -4.0 N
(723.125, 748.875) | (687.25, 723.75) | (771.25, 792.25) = -0.7 N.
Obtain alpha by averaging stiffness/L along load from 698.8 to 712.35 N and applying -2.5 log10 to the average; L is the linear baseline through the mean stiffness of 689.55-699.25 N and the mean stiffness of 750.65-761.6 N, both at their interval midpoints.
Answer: 0.39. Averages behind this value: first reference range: 276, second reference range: 217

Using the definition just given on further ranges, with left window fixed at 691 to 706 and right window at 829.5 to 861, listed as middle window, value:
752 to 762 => 0.21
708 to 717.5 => 0.50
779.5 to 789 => 0.00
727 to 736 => 0.11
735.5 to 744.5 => 0.09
